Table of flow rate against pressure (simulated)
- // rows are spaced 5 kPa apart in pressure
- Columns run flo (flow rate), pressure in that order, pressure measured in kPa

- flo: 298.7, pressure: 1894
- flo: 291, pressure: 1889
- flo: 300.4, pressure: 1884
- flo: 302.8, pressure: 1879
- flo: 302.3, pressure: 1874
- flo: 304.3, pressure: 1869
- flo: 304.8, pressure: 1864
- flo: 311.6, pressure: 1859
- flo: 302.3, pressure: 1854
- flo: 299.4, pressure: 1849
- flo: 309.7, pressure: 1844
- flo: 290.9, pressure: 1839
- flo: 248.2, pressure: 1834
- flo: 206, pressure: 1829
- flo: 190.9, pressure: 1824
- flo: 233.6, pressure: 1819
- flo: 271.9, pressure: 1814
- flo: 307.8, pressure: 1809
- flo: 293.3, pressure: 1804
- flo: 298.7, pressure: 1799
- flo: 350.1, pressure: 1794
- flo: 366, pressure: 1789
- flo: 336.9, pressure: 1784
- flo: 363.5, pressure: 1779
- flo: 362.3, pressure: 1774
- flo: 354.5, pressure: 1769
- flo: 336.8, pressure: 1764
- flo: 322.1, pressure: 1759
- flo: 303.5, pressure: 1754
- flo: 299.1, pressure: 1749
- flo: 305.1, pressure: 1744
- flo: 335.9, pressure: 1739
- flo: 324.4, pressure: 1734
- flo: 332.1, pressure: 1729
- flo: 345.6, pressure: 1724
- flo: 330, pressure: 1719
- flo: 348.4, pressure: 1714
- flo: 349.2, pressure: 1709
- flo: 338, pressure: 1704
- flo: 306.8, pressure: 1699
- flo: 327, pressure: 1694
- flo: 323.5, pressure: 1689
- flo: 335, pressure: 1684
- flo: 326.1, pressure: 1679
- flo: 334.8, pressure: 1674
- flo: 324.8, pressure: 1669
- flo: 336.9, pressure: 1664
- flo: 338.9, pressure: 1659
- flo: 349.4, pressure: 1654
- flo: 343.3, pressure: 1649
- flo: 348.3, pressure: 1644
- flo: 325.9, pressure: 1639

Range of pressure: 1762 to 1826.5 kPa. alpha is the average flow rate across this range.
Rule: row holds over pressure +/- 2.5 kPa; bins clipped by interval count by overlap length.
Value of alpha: 313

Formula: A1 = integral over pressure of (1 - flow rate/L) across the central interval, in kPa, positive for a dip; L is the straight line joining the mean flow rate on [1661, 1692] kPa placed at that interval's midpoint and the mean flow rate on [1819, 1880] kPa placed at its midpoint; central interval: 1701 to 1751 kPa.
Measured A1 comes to -2.4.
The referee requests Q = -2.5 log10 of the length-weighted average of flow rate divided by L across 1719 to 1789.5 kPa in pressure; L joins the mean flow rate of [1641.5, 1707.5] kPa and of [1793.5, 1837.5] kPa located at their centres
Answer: -0.14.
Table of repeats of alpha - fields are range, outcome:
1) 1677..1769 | 328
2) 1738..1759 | 310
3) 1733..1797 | 335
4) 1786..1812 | 322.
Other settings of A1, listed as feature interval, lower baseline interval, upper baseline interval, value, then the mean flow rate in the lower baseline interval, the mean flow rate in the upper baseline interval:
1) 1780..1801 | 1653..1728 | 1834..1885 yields -1.8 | 334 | 300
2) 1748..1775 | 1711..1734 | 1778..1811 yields 0.3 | 338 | 330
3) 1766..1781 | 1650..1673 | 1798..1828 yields -4.2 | 338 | 261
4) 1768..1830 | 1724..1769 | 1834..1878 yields 1.8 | 323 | 300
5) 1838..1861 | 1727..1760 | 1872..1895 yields 0.0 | 317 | 299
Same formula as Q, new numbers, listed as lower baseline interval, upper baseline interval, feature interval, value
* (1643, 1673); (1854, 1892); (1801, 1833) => 0.24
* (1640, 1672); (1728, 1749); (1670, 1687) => 0.01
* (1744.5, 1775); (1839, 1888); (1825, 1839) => 0.30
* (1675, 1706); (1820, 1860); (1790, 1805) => -0.13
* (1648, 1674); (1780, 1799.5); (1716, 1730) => 0.01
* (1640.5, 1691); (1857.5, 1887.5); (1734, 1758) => 0.04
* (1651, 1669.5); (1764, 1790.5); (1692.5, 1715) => 0.04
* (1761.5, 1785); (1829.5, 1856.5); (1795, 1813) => 0.07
